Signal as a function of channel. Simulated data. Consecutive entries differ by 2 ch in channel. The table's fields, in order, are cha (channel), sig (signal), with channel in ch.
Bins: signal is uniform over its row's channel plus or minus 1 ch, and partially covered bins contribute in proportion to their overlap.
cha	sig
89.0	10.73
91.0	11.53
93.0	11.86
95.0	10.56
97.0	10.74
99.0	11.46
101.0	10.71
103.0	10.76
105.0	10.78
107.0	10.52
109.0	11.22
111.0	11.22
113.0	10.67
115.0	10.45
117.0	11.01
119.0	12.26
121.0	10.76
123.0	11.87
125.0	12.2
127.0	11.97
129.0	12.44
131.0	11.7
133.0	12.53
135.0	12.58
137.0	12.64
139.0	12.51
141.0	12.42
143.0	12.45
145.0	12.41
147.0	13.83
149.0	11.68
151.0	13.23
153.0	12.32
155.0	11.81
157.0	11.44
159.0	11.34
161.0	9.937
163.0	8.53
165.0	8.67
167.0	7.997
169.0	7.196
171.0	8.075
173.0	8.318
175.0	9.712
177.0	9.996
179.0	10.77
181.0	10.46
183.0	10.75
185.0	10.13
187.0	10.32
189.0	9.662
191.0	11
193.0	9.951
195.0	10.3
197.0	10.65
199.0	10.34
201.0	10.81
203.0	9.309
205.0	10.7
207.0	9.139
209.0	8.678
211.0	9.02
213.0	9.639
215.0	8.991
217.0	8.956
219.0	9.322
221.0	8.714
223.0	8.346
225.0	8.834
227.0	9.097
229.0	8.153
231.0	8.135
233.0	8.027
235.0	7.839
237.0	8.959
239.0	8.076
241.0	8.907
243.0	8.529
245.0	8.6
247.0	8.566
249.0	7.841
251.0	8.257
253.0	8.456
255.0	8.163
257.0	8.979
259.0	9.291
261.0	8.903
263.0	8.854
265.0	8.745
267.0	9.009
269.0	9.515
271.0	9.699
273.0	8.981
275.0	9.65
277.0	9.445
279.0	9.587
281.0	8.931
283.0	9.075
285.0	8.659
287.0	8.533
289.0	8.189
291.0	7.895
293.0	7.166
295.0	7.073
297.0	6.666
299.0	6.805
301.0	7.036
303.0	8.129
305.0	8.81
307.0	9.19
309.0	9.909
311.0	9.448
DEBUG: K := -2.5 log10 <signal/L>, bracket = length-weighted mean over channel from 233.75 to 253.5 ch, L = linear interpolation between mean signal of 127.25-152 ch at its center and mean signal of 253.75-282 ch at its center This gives 0.16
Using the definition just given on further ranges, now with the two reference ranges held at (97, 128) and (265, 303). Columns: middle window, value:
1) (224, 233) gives 0.10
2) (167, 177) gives 0.21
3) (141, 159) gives -0.17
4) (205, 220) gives 0.04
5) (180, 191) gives -0.03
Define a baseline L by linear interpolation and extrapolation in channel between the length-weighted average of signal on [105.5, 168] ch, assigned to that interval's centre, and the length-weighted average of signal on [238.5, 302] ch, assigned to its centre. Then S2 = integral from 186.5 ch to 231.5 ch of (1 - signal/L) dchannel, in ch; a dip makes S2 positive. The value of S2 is 1.8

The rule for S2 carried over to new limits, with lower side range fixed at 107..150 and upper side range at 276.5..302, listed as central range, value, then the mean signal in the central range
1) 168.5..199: 2.0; 9.88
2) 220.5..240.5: 2.2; 8.42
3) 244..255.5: 0.9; 8.32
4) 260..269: -0.3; 8.95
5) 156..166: 1.0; 9.98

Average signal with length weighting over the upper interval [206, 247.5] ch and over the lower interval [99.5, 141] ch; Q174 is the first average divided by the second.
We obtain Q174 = 0.75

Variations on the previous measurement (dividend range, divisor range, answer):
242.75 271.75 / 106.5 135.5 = 0.76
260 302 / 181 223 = 0.87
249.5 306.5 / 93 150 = 0.73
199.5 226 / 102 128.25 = 0.83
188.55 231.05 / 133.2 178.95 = 0.87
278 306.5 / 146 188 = 0.78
